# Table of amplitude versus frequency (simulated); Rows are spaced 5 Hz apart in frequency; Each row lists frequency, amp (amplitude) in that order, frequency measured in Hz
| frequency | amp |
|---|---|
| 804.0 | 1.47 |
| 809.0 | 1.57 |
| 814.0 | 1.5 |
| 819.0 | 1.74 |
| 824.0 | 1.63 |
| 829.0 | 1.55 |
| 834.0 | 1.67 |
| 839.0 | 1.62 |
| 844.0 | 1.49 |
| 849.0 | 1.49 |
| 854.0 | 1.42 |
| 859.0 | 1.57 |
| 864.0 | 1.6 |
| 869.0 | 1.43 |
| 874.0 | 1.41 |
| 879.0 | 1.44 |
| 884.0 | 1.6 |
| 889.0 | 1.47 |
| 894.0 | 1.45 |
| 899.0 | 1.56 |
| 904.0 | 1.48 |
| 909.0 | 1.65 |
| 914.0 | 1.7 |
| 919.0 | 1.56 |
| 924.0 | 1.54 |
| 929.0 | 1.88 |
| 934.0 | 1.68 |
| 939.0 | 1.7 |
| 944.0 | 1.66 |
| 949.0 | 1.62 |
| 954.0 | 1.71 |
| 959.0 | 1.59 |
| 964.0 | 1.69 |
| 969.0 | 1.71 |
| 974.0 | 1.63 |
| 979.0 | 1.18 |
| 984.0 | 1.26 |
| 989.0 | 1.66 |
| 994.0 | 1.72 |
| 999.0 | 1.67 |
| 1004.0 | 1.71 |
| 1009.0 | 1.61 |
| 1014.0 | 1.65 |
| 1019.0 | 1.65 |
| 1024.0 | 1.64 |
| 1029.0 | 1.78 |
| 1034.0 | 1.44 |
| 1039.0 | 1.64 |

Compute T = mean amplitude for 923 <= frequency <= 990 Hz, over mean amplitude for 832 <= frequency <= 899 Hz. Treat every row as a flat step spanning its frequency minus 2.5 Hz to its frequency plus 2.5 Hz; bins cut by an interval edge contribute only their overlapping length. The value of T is 1.06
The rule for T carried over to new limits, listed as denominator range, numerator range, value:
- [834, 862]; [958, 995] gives 1.01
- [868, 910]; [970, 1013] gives 1.05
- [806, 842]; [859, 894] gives 0.93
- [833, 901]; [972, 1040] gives 1.05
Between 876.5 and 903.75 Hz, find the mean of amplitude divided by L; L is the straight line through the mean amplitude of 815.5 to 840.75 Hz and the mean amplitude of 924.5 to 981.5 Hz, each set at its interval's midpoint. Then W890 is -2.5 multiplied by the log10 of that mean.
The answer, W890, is 0.094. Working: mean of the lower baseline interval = 1.64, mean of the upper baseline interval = 1.64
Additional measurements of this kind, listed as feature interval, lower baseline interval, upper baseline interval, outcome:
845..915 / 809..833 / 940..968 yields 0.08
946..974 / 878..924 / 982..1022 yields -0.05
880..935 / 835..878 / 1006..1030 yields -0.02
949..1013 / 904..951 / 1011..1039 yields 0.03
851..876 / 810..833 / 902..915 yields 0.08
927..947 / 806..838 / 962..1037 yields -0.08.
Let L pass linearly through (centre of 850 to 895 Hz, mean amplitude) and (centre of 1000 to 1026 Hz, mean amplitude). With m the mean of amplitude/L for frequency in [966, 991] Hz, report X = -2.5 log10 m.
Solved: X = 0.09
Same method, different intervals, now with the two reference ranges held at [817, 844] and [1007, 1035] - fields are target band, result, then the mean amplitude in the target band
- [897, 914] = 0.032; 1.58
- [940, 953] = -0.014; 1.66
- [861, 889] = 0.093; 1.49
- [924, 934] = -0.072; 1.74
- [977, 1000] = 0.099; 1.49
